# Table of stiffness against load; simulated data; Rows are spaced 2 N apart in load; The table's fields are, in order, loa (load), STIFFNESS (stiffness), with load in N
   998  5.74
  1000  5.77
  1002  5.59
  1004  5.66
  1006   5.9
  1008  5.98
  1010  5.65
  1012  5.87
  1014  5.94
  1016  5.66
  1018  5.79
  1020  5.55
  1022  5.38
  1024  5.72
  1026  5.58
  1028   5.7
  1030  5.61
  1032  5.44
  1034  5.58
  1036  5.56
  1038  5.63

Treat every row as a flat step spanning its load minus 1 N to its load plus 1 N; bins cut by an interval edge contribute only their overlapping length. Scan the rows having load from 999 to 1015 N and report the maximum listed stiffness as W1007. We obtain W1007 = 5.98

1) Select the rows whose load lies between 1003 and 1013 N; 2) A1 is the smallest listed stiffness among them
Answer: 5.65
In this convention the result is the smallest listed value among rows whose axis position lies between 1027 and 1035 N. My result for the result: 5.44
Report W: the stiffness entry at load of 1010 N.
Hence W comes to 5.65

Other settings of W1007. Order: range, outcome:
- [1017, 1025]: 5.79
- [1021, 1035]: 5.72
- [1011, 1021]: 5.94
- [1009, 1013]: 5.87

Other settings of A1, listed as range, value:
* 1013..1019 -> 5.66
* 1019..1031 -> 5.38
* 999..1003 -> 5.59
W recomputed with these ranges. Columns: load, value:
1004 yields 5.66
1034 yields 5.58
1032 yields 5.44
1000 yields 5.77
